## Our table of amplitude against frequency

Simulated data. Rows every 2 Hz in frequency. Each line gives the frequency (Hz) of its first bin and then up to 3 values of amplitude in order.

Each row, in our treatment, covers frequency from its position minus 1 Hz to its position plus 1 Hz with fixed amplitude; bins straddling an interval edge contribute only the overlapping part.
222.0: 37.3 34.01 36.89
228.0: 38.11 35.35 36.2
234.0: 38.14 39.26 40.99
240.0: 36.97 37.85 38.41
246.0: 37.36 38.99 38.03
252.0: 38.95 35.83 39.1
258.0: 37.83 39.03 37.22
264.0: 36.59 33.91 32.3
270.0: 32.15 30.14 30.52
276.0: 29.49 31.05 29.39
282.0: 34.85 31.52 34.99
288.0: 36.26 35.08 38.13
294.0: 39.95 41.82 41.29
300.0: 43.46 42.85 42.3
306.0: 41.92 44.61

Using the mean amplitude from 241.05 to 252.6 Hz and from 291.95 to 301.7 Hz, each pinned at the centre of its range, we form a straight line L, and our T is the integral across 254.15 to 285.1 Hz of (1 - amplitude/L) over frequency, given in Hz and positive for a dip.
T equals 4.6 Hz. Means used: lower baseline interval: 38.2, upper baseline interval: 41.3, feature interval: 33.7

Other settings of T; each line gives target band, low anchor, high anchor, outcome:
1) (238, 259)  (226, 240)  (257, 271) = -0.8 Hz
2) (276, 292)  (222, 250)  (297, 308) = 3.0 Hz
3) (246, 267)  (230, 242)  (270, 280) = -2.2 Hz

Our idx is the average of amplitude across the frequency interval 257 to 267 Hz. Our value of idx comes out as 36.9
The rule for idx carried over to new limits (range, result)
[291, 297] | 40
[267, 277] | 30.9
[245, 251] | 38.1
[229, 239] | 38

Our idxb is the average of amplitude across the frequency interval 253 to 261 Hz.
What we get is 37.9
